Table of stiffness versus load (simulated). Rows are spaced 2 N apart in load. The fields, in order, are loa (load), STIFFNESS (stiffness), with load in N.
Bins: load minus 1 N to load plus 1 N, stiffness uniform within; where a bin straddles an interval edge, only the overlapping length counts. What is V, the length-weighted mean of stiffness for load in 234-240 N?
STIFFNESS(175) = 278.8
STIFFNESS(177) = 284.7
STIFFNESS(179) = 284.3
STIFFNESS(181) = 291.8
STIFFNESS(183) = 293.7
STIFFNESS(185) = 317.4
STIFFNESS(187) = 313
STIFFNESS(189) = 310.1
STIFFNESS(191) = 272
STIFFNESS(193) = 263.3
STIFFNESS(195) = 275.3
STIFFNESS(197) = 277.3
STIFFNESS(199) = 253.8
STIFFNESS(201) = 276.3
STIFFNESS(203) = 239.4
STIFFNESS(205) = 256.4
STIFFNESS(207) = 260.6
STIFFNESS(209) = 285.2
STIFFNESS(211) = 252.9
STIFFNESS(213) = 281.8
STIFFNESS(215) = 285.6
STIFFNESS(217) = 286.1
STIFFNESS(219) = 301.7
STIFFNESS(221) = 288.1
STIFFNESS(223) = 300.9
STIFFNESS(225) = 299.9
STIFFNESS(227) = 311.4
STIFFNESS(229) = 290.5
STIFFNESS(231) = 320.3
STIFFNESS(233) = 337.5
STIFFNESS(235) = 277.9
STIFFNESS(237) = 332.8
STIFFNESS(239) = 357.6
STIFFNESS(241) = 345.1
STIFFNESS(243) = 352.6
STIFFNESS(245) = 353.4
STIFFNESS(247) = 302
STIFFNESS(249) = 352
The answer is 323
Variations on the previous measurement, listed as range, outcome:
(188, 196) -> 280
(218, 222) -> 295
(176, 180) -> 284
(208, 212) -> 269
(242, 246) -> 353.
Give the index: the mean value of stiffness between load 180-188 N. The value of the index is 304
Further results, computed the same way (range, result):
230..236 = 312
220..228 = 300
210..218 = 277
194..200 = 269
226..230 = 301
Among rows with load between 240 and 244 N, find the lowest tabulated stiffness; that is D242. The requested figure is 345.1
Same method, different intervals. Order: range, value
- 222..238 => 277.9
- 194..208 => 239.4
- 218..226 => 288.1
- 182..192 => 272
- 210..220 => 252.9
